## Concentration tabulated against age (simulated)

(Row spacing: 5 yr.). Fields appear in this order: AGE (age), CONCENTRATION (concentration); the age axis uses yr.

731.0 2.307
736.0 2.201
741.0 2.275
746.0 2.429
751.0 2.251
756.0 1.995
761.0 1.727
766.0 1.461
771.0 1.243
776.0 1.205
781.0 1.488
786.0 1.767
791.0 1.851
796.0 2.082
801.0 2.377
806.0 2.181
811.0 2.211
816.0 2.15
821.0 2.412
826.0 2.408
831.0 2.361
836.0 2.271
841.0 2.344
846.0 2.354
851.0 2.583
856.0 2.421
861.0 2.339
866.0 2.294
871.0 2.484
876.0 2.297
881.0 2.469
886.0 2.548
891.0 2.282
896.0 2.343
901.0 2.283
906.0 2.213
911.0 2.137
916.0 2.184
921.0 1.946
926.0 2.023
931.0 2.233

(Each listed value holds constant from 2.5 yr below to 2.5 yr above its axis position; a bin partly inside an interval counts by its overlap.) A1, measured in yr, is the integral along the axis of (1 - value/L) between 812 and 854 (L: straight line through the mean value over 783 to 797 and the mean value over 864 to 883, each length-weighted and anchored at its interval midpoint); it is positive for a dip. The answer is -4.4 yr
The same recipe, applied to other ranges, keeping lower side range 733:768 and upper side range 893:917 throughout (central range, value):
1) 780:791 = 2.11 yr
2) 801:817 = -0.66 yr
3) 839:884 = -4.41 yr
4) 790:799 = 0.43 yr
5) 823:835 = -1.24 yr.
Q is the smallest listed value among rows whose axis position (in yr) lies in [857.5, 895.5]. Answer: 2.282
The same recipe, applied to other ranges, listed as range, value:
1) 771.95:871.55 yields 1.205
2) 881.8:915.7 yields 2.137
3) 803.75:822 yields 2.15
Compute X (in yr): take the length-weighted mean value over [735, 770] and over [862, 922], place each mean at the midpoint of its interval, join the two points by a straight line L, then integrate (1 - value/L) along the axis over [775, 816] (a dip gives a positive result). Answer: 3.22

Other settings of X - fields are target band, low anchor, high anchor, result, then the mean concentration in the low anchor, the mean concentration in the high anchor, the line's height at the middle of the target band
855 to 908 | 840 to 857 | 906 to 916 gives -1.59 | 2.43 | 2.17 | 2.29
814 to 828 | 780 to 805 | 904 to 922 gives -2.31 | 1.95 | 2.13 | 2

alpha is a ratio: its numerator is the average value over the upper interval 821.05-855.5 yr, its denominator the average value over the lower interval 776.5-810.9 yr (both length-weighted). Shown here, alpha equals 1.24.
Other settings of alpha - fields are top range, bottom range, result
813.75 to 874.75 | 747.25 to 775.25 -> 1.37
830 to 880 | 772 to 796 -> 1.48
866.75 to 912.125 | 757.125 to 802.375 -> 1.39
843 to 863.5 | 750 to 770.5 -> 1.37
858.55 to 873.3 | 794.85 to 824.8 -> 1.05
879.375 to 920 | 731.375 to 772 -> 1.15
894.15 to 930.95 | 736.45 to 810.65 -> 1.14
